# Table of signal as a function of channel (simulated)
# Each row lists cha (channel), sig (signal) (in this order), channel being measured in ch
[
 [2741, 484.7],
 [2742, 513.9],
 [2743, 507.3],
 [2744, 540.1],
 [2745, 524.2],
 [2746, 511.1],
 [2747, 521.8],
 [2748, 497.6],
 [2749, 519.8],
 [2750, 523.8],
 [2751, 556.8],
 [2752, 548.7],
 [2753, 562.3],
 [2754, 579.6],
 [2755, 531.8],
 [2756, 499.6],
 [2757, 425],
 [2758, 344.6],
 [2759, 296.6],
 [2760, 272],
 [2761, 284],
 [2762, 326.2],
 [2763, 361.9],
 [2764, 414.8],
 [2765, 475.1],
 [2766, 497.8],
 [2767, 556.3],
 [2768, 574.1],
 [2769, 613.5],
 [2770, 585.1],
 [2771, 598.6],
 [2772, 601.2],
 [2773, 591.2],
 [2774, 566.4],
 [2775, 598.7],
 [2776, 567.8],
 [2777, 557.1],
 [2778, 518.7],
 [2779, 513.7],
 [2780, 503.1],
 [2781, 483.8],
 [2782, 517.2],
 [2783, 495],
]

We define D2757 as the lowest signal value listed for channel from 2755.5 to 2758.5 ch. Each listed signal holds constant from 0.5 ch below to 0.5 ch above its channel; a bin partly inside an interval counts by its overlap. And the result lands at 344.6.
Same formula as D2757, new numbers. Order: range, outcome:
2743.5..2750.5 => 497.6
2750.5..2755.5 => 531.8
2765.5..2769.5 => 497.8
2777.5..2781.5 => 483.8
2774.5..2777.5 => 557.1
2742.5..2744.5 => 507.3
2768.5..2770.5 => 585.1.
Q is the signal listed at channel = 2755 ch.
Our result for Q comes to 531.8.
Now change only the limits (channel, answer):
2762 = 326.2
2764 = 414.8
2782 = 517.2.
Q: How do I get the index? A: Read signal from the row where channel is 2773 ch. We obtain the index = 591.2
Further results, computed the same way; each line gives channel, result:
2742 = 513.9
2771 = 598.6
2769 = 613.5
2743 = 507.3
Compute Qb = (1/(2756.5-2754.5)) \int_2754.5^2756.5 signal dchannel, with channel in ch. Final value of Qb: 516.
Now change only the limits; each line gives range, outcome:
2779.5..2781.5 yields 493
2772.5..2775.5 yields 585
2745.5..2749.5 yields 513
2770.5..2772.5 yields 600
